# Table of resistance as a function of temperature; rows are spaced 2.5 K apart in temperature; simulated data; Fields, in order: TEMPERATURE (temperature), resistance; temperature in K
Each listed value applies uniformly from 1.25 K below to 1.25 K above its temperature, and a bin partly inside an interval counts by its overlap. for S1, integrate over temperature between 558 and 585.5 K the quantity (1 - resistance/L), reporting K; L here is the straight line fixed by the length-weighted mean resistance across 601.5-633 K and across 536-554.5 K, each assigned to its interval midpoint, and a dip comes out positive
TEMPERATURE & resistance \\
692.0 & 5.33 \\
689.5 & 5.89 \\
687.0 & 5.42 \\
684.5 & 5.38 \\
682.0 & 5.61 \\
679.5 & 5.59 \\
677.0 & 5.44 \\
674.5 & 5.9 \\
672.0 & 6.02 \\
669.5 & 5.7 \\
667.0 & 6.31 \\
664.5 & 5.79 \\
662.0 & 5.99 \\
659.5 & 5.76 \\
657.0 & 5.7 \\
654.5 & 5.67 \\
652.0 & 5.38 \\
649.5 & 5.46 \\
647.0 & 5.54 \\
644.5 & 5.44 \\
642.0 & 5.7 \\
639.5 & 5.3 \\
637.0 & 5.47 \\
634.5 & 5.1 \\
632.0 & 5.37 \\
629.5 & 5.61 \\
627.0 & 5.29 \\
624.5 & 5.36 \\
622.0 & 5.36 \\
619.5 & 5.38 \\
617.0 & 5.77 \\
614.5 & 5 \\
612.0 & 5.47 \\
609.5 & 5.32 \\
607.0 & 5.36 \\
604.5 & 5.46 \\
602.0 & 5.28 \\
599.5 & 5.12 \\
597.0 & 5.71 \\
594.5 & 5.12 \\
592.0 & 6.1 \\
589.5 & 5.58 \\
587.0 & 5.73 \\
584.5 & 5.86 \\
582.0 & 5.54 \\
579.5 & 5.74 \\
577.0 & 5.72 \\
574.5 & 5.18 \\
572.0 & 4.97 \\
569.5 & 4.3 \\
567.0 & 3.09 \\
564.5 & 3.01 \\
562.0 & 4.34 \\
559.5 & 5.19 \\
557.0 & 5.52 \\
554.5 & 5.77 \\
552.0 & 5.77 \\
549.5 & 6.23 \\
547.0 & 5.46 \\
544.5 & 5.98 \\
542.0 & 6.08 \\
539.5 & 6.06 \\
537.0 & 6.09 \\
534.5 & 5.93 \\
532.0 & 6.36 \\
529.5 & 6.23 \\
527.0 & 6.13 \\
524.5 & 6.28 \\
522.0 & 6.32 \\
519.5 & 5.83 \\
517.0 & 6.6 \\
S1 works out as 4.4 K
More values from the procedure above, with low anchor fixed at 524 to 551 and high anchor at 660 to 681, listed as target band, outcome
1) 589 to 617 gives 2.5 K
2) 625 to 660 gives 2.4 K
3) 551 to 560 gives 0.7 K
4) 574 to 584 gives 0.7 K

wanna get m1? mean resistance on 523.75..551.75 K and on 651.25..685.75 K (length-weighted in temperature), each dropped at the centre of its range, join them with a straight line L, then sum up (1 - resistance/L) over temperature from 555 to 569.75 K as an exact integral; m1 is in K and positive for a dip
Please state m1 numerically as 4.14 K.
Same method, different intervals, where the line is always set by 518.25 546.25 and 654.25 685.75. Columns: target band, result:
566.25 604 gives 4.2 K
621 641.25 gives 1.7 K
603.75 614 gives 0.9 K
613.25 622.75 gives 0.8 K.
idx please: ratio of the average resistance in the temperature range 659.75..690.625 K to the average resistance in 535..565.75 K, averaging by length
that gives 1.1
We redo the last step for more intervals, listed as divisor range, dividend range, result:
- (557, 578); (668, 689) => 1.25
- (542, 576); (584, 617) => 1.09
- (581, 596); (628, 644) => 0.96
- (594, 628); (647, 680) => 1.07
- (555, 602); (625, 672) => 1.09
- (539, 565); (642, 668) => 1.05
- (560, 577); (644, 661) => 1.29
